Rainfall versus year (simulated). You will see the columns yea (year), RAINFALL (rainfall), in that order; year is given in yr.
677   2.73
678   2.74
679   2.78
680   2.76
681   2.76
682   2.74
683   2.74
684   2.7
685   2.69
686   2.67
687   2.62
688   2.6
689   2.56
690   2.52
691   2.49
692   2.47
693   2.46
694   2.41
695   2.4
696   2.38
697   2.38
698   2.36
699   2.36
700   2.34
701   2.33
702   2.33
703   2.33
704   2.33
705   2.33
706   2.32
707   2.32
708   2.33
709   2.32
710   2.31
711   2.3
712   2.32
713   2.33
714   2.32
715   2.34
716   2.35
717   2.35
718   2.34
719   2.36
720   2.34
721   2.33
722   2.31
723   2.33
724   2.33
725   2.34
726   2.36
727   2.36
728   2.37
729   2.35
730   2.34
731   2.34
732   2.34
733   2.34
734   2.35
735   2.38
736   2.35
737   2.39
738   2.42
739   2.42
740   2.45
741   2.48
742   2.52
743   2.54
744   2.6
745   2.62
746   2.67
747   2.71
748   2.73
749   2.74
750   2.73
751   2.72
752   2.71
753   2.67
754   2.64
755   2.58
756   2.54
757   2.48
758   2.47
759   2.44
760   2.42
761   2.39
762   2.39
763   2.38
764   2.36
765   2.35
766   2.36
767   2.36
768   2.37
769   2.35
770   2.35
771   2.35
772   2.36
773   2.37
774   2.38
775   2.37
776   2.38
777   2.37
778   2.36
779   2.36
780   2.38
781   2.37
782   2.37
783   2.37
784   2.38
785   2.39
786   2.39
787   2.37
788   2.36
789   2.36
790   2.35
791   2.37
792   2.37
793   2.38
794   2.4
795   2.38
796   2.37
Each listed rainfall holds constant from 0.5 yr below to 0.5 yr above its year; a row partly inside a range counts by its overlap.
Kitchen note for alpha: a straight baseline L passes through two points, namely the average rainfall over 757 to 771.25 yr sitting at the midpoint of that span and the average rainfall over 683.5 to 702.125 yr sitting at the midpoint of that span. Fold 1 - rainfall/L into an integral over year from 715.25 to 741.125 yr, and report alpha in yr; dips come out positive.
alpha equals 0.8 yr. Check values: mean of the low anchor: 2.48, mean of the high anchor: 2.39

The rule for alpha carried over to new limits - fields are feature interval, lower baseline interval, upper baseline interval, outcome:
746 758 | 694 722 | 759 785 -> -1.5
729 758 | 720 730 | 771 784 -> -2.1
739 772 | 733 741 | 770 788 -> -1.7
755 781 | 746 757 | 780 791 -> 1.4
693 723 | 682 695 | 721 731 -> 1.4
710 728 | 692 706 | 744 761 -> 0.9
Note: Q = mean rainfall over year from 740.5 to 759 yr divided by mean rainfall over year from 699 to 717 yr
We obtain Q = 1.12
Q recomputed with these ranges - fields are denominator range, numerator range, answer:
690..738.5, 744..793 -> 1.04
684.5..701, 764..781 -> 0.95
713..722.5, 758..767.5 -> 1.02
